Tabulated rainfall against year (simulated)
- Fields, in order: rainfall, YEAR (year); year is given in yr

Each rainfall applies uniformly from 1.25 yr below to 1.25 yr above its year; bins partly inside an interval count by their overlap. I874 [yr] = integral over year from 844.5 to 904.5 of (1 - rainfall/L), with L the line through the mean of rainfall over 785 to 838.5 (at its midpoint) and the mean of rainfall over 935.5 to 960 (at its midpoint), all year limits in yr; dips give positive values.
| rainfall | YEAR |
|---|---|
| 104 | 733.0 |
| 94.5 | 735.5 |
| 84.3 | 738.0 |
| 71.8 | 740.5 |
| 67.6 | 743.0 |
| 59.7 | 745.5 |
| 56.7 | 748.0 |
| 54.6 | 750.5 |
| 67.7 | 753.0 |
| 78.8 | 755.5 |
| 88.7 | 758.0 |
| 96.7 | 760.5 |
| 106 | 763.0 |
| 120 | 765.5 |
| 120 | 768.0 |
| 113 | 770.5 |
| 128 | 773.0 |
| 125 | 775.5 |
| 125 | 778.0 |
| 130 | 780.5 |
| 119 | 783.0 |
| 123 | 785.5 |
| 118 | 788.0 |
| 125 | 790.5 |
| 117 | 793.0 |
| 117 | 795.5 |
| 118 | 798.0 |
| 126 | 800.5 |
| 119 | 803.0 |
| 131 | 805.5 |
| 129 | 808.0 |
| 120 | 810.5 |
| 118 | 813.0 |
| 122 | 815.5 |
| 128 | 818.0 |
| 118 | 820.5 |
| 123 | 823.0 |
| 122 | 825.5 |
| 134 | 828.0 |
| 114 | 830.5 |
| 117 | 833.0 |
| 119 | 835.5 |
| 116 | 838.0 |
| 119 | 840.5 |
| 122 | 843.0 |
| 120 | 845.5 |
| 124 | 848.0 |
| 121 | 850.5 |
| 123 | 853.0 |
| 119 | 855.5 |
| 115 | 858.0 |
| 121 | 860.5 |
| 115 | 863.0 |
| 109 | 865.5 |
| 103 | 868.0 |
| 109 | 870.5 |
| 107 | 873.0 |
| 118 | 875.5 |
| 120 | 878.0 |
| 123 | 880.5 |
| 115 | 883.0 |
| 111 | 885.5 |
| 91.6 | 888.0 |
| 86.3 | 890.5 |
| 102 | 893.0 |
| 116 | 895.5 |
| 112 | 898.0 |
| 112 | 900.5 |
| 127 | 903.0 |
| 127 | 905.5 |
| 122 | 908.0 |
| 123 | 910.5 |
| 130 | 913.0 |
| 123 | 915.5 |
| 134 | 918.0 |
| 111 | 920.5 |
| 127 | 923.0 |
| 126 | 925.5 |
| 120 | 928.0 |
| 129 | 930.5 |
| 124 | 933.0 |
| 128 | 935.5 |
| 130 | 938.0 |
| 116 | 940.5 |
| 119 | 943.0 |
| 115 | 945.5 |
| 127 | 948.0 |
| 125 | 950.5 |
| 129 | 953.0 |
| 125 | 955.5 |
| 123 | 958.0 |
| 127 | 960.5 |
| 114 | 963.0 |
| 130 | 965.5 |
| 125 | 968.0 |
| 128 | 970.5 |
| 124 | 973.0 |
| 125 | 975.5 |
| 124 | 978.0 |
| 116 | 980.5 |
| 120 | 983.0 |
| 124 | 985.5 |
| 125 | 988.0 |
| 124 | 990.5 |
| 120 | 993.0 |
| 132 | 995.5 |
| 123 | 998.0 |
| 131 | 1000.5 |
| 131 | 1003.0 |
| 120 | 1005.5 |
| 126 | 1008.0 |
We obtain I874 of 4.5 yr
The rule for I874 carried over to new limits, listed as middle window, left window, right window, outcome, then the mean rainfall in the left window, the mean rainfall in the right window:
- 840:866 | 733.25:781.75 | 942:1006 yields -2.84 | 94.3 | 124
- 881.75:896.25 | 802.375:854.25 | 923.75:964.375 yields 2.31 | 122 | 124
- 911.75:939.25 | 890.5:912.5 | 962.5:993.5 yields -1.66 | 116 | 123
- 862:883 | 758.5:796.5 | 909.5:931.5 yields 1.63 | 118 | 125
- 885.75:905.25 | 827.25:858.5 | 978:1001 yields 2.16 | 120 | 124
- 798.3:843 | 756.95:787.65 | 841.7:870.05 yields -1.94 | 116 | 117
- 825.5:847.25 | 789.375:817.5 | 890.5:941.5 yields 0.27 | 122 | 121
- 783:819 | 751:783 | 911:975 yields -3.70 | 107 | 124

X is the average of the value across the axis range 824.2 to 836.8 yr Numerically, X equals 121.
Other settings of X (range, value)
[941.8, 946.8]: 117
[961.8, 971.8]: 124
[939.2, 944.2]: 118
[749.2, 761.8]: 77.3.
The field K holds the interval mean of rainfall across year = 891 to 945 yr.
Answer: 121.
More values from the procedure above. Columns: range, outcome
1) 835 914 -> 115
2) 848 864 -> 119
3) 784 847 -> 121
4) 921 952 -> 124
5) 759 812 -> 120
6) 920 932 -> 123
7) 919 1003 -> 124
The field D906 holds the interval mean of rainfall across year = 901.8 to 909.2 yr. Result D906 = 125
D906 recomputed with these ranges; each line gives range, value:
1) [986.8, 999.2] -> 125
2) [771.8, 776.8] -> 126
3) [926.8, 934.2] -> 124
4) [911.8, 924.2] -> 125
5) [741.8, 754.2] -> 61.2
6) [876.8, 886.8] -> 117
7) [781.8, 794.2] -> 120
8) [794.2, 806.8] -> 122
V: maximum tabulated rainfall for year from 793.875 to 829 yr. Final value 134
